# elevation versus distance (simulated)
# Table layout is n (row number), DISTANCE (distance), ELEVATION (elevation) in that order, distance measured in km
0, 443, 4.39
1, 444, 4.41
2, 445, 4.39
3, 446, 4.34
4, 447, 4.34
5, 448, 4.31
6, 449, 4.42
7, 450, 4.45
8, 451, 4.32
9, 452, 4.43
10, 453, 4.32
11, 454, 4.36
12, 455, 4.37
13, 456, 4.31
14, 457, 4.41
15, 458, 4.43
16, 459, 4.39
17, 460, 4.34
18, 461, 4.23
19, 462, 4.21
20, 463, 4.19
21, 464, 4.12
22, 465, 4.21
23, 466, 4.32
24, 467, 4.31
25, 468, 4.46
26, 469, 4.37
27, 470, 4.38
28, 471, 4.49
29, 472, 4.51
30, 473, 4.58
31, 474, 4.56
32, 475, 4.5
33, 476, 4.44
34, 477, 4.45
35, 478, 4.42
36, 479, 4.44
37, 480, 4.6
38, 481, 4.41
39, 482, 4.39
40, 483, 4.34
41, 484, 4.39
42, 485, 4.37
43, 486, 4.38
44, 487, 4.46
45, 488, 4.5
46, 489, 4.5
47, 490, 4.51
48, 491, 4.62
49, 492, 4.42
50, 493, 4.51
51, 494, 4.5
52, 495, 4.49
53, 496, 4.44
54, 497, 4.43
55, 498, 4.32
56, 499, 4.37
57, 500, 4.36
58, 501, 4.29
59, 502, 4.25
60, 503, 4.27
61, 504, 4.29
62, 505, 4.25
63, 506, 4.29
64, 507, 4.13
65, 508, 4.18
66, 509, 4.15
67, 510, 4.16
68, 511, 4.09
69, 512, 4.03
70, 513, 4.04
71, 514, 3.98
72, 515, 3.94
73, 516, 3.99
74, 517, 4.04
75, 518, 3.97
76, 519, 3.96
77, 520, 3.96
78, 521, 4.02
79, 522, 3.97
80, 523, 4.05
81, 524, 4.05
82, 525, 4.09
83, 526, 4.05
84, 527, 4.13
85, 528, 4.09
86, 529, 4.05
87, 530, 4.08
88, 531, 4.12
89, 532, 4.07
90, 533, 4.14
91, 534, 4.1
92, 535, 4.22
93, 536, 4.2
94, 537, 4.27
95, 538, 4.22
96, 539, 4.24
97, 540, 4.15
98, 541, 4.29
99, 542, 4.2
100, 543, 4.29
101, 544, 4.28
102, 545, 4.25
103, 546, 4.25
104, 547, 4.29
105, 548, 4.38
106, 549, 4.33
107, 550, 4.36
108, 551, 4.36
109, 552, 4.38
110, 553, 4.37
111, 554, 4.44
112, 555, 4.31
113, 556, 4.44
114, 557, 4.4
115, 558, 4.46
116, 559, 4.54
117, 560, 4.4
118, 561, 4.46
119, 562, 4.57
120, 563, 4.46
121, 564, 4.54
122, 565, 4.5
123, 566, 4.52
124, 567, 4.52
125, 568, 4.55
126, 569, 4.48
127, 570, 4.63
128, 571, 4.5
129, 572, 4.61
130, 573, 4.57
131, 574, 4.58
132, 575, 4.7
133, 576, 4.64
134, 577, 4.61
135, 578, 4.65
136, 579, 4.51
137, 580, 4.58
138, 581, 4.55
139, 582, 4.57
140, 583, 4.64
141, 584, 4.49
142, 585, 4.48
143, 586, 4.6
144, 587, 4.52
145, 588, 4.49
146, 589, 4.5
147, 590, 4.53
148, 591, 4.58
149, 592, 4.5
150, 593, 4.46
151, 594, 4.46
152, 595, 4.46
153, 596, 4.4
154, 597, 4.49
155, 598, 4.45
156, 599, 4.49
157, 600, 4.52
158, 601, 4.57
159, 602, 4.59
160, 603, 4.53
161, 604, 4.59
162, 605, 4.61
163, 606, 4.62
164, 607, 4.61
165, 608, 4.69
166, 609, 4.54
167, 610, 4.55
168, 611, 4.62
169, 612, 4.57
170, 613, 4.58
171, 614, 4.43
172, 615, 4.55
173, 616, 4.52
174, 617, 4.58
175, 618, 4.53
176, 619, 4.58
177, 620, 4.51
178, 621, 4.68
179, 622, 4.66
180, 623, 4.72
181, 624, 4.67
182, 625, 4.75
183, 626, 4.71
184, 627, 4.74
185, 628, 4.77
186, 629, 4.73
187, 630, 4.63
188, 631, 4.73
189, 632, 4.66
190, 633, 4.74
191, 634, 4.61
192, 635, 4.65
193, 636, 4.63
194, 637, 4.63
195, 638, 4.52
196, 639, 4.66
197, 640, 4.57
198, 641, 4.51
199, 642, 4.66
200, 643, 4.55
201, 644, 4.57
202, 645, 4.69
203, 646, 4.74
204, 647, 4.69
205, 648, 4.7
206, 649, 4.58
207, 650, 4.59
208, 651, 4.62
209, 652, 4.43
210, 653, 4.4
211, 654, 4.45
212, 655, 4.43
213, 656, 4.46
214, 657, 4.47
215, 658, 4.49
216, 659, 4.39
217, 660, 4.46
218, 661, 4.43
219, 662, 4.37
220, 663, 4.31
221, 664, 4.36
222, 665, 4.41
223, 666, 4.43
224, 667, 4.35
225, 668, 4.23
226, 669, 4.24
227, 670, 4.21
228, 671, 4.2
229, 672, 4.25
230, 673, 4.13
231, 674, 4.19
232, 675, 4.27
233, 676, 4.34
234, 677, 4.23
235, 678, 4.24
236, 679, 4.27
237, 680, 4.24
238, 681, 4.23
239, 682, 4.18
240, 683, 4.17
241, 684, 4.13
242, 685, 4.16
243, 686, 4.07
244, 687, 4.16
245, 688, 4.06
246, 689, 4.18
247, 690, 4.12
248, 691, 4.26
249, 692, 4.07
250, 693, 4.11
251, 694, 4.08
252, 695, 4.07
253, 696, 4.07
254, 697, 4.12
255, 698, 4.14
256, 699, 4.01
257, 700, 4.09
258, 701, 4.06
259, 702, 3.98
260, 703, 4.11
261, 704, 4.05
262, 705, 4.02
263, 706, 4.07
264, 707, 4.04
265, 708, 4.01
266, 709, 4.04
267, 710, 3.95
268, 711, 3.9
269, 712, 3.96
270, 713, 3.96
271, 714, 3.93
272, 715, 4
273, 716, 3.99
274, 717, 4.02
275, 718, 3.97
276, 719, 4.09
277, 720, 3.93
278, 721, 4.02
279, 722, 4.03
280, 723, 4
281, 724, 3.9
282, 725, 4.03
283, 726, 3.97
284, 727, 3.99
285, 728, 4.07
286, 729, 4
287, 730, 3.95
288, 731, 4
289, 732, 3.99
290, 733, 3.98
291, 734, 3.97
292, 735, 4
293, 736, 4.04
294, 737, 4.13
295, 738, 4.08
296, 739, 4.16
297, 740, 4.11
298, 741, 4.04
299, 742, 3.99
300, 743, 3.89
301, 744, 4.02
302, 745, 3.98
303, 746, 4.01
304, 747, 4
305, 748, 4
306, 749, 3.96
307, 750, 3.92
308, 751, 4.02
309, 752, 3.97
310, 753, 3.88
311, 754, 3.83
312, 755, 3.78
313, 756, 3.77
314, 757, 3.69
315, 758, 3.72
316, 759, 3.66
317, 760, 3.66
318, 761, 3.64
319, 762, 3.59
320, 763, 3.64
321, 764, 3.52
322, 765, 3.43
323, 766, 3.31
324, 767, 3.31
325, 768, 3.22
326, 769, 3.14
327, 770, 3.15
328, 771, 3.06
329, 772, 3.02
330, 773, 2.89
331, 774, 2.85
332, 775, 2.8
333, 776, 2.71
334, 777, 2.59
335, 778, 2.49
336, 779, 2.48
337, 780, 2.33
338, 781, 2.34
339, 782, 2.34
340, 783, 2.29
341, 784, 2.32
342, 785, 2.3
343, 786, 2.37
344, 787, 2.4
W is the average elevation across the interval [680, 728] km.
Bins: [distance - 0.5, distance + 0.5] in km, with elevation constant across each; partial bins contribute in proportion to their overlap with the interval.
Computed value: 4.06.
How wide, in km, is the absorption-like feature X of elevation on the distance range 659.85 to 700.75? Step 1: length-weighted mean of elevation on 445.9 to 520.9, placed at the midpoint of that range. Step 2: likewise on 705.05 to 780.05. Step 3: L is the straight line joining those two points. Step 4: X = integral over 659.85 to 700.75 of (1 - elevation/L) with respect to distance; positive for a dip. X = -3.51 km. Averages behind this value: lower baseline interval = 4.32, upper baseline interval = 3.73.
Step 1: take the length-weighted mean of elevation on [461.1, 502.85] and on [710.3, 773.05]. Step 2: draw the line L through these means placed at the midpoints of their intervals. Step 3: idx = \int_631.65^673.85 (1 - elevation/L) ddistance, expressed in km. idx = -4.8 km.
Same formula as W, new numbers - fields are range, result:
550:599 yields 4.51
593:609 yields 4.54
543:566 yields 4.4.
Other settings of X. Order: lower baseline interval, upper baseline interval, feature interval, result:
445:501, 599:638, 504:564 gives 3.8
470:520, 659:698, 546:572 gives -1.0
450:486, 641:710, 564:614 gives -2.6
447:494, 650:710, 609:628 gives -1.5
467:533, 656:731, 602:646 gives -4.6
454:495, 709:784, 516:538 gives 0.9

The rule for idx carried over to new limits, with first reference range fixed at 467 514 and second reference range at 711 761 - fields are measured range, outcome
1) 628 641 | -1.6 km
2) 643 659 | -1.7 km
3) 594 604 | -0.8 km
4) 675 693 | -0.6 km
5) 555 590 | -2.5 km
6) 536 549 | 0.1 km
